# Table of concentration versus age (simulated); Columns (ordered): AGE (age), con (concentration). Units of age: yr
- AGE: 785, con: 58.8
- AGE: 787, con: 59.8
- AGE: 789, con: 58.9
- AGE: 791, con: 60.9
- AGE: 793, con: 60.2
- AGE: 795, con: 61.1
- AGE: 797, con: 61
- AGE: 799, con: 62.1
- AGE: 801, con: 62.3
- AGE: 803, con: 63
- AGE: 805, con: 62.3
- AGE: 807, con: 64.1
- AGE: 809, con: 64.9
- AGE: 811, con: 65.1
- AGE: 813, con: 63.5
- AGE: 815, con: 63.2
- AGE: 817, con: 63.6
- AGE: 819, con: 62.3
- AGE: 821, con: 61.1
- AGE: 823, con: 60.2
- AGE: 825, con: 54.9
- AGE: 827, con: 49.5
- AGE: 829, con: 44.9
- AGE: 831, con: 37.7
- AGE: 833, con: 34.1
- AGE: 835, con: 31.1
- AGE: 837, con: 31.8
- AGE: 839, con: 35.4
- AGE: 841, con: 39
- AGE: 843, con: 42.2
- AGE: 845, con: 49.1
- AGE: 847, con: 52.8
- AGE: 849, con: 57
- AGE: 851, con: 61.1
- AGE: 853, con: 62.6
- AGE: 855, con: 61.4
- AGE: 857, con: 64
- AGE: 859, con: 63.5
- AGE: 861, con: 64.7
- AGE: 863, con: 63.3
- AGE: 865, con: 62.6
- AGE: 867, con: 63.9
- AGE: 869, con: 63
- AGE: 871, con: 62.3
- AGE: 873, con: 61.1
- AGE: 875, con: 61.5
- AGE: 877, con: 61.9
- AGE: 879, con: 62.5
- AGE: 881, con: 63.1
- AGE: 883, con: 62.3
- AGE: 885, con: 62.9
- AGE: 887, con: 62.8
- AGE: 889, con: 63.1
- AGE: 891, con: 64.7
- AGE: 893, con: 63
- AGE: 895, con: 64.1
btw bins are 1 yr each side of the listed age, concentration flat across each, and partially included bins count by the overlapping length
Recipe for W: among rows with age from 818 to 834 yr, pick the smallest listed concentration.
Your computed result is 34.1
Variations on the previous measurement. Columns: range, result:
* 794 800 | 61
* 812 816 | 63.2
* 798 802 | 62.1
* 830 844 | 31.1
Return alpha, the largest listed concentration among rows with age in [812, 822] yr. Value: 63.6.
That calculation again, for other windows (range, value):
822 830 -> 60.2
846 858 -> 64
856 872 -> 64.7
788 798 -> 61.1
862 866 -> 63.3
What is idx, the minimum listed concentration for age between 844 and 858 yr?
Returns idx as 49.1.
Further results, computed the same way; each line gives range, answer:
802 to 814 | 62.3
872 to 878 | 61.1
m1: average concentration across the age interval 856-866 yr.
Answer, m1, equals 63.6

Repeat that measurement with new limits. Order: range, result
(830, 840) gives 34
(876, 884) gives 62.5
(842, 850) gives 50.3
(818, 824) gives 61.2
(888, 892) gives 63.9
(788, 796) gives 60.3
